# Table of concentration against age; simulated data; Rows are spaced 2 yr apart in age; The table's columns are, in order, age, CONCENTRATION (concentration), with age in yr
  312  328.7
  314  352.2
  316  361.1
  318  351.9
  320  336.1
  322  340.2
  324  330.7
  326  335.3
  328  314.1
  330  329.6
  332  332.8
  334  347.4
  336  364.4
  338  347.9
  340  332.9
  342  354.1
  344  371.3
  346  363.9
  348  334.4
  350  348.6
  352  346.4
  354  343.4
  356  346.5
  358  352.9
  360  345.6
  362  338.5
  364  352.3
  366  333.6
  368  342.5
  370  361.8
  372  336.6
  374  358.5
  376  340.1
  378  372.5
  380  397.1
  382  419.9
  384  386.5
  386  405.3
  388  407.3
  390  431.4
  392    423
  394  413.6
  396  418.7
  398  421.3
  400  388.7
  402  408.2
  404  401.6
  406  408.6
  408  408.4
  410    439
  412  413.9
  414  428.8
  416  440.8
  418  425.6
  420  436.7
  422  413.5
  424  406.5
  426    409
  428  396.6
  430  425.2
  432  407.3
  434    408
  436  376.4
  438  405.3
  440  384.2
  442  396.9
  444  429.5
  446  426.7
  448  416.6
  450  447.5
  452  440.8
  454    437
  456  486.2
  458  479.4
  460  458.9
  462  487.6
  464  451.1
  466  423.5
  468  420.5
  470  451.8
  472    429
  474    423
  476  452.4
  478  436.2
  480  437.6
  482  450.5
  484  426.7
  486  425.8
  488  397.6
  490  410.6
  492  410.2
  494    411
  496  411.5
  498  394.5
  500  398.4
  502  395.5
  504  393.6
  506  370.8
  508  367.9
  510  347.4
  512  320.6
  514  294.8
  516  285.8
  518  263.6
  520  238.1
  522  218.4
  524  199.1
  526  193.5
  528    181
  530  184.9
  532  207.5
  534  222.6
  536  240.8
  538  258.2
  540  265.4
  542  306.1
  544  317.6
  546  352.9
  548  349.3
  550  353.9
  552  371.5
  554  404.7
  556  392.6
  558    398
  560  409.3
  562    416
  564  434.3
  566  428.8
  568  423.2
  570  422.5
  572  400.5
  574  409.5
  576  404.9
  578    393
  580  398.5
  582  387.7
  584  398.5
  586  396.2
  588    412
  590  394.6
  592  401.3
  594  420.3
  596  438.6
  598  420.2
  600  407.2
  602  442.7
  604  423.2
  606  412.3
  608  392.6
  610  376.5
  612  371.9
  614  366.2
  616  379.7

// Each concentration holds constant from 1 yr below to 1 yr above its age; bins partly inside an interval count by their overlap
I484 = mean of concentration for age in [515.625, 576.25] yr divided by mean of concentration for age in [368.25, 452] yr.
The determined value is 0.79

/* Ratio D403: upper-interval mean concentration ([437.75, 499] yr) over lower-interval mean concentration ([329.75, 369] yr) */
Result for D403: 1.24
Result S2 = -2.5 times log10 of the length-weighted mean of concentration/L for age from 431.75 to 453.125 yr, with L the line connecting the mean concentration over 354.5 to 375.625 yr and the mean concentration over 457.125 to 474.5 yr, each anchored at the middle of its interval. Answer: 0.03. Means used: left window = 347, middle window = 413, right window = 448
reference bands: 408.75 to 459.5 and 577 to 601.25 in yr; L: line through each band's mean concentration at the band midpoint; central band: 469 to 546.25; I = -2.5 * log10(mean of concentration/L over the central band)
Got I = 0.22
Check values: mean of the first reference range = 423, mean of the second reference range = 406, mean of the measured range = 338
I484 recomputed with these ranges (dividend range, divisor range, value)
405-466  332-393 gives 1.17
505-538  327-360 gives 0.75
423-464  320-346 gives 1.25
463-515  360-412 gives 1.05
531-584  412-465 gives 0.84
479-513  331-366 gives 1.14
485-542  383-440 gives 0.75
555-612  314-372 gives 1.18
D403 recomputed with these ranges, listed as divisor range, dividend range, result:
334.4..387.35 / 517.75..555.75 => 0.76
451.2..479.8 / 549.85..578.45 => 0.91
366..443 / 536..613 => 0.97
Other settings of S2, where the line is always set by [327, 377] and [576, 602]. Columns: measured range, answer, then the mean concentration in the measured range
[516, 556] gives 0.40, 273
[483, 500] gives -0.08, 410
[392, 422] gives -0.16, 418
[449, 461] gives -0.23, 458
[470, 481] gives -0.16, 437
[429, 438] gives -0.11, 404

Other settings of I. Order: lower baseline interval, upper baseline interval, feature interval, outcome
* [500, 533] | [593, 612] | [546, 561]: -0.13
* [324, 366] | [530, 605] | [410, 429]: -0.19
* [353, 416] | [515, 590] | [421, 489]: -0.18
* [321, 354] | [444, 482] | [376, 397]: -0.06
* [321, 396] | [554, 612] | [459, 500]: -0.12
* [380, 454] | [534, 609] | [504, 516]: 0.17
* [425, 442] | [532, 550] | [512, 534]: 0.31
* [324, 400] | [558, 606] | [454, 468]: -0.19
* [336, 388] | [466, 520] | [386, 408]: -0.12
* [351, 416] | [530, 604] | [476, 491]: -0.13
